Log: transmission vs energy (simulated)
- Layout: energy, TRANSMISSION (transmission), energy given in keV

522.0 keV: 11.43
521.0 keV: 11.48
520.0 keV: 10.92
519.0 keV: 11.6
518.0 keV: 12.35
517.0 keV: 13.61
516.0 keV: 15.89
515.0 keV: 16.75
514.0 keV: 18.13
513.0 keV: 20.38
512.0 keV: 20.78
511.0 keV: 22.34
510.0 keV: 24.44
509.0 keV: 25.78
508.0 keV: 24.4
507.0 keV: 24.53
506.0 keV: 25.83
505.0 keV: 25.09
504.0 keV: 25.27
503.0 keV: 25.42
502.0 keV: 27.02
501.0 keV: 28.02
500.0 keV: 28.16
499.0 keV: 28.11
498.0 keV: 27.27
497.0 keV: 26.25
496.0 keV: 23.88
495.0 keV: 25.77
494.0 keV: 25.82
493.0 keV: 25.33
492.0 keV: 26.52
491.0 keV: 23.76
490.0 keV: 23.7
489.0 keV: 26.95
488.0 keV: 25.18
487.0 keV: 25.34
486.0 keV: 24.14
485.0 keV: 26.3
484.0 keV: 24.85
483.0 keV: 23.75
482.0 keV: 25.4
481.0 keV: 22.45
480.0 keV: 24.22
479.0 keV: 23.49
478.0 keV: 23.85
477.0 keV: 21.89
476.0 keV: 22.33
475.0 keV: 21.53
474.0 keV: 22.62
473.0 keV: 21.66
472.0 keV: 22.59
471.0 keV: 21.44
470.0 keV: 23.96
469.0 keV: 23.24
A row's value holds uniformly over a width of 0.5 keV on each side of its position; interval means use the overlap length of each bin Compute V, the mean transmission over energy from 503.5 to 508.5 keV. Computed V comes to 25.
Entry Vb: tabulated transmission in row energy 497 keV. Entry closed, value 26.25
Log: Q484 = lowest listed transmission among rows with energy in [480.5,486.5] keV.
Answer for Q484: 22.45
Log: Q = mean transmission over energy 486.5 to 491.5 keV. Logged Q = 25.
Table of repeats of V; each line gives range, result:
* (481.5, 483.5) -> 24.6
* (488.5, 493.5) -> 25.3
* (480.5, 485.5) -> 24.5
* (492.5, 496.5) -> 25.2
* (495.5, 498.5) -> 25.8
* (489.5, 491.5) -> 23.7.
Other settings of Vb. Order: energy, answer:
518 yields 12.35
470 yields 23.96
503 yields 25.42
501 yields 28.02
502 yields 27.02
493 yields 25.33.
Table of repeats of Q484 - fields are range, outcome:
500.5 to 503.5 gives 25.42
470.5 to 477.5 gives 21.44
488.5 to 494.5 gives 23.7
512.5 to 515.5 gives 16.75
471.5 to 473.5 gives 21.66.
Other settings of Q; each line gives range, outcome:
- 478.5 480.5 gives 23.9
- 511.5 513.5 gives 20.6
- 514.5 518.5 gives 14.7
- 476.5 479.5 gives 23.1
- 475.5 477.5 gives 22.1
